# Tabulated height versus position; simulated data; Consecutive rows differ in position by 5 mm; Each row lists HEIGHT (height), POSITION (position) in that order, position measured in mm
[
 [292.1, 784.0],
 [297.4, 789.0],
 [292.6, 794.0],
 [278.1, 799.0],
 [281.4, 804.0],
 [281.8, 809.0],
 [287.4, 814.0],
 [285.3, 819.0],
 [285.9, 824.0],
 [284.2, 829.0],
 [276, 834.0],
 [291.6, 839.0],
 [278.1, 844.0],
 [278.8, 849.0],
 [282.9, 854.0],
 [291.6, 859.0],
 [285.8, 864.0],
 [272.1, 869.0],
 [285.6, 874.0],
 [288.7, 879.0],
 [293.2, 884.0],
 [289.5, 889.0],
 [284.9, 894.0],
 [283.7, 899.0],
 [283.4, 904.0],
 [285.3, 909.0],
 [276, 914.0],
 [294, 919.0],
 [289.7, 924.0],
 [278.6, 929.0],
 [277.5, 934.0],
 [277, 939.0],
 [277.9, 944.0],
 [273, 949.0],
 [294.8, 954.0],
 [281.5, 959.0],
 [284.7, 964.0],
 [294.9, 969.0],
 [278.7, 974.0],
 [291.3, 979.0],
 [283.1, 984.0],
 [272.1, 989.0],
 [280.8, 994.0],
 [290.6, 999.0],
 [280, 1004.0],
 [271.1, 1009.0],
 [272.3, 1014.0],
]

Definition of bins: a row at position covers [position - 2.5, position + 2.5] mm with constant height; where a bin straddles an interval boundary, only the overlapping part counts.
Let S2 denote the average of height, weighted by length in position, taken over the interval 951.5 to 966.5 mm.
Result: 287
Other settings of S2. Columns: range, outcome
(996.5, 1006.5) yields 285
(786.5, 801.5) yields 289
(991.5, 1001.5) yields 286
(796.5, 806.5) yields 280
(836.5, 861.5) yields 285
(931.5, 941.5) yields 277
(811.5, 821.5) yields 286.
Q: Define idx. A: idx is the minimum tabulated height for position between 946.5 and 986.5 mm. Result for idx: 273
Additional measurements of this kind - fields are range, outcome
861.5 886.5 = 272.1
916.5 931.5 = 278.6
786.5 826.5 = 278.1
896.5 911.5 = 283.4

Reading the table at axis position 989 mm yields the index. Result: 272.1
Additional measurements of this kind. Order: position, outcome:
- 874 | 285.6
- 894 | 284.9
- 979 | 291.3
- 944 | 277.9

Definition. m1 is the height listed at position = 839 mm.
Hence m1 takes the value 291.6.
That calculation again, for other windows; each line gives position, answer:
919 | 294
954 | 294.8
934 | 277.5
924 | 289.7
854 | 282.9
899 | 283.7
